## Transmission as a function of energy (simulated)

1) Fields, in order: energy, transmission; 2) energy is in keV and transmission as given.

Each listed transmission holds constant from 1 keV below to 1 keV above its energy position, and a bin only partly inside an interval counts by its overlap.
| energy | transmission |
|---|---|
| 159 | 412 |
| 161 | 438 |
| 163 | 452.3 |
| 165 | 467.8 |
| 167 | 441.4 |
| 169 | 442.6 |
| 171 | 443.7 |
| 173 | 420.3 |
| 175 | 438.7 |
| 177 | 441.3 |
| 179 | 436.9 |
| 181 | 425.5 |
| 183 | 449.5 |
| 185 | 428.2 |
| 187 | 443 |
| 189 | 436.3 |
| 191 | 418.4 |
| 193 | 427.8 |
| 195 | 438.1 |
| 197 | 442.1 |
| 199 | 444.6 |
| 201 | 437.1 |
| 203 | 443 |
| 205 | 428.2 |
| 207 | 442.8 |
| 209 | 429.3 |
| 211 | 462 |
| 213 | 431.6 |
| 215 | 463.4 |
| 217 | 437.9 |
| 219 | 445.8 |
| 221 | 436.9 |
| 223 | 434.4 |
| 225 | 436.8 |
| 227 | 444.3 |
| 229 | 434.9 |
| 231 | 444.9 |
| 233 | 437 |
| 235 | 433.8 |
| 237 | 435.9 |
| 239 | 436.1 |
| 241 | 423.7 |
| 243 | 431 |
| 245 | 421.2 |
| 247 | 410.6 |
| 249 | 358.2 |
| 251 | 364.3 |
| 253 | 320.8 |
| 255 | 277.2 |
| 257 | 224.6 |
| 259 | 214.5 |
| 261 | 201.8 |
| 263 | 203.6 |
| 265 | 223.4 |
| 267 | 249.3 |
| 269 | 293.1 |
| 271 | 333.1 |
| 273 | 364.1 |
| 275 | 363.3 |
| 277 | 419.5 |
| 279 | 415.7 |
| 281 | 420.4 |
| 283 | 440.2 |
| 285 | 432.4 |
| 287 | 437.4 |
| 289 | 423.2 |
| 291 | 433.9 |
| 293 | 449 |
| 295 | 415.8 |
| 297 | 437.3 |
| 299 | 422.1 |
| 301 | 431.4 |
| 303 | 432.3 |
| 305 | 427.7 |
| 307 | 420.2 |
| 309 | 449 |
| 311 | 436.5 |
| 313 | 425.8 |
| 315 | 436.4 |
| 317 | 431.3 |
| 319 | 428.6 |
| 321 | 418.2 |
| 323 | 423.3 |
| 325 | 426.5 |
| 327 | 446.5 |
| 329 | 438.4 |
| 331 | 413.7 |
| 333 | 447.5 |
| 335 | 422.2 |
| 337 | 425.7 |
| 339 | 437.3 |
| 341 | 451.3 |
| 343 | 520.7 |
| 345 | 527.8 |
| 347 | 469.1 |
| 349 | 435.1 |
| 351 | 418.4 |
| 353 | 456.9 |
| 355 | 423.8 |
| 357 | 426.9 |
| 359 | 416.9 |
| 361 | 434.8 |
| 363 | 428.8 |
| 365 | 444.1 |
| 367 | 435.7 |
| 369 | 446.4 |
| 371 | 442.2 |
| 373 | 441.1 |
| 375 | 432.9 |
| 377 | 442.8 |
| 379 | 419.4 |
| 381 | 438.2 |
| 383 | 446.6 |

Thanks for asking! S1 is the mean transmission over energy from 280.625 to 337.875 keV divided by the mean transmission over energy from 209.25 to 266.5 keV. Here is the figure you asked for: 1.1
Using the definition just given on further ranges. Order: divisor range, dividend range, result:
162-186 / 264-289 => 0.84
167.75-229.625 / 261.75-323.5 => 0.91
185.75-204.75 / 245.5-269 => 0.64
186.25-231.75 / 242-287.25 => 0.77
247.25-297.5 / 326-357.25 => 1.29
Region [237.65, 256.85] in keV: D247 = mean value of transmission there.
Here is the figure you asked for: 377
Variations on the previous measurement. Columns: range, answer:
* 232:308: 376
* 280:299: 432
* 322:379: 442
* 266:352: 423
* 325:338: 432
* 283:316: 432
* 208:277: 375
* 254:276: 268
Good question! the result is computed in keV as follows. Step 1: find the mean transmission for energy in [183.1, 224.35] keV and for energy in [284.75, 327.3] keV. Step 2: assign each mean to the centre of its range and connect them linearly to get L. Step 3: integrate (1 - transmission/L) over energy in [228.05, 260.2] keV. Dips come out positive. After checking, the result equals 4.3 keV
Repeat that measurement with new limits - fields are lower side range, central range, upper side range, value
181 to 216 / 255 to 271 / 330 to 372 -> 7.3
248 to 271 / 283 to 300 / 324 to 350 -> -4.4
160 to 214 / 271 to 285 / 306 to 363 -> 1.2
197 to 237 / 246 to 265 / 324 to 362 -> 6.8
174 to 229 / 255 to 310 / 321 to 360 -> 9.1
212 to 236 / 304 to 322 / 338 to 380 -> 0.5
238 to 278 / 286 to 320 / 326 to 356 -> -3.4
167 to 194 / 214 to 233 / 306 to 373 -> -0.2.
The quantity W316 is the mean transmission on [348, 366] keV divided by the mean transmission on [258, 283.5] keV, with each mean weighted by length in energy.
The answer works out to 1.4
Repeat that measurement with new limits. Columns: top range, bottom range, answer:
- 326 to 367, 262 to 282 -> 1.35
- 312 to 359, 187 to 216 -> 1.00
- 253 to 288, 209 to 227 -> 0.73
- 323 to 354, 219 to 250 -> 1.05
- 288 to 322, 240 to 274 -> 1.38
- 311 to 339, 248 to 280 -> 1.43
